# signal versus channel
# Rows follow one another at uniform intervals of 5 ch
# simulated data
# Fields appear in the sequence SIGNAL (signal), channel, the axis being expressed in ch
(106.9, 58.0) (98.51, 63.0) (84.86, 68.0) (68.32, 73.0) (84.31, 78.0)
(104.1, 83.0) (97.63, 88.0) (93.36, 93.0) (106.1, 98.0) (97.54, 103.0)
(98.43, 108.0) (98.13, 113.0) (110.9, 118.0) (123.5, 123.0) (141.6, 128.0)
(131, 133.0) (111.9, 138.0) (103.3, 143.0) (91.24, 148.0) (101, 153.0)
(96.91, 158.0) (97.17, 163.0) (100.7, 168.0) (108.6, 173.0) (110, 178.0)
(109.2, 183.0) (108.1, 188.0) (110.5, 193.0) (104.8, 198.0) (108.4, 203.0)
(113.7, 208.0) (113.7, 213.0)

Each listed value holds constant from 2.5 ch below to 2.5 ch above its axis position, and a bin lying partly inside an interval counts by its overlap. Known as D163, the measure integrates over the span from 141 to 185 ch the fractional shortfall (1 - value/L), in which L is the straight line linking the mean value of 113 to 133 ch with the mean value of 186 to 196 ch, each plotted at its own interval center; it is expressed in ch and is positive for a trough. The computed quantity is 4.8 ch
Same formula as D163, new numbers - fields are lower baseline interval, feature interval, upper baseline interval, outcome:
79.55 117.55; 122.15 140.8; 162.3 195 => -4.4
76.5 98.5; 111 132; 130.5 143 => -1.6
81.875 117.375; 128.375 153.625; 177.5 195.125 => -1.7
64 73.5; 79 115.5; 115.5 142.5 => 0.6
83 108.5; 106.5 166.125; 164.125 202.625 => -3.5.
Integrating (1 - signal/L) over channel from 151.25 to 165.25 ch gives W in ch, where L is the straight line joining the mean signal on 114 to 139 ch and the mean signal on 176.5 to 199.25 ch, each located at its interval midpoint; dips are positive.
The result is 2.1 ch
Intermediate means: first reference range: 123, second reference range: 109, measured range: 98.2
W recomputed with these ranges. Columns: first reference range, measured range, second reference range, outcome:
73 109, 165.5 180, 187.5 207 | -0.1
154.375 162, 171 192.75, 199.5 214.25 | -1.0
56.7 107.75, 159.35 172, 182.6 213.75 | 0.6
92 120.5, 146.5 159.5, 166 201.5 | 1.0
